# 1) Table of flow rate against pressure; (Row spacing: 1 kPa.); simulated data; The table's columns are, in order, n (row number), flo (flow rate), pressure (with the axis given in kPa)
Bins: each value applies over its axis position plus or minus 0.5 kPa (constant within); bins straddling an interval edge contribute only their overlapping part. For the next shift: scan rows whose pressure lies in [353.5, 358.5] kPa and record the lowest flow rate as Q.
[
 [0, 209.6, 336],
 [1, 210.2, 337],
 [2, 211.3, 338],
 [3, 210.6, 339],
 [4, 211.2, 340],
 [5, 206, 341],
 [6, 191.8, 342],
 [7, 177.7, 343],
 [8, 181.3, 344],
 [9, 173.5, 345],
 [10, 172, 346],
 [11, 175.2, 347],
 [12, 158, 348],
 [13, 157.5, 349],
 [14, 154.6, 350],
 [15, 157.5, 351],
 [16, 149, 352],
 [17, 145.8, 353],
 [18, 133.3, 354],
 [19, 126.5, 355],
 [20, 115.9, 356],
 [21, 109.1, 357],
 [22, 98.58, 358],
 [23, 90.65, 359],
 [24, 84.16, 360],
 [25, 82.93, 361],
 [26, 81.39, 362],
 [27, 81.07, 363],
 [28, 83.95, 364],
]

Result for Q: 98.58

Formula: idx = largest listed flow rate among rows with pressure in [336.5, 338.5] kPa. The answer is 211.3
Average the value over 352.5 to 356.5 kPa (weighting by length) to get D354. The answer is 130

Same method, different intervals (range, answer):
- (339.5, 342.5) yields 203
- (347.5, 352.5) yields 155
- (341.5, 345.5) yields 181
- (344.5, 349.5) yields 167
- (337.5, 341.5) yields 210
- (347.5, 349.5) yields 158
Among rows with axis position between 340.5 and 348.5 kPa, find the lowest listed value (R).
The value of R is 158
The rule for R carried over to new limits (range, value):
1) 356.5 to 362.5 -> 81.39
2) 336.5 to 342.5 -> 191.8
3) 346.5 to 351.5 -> 154.6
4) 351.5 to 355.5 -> 126.5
